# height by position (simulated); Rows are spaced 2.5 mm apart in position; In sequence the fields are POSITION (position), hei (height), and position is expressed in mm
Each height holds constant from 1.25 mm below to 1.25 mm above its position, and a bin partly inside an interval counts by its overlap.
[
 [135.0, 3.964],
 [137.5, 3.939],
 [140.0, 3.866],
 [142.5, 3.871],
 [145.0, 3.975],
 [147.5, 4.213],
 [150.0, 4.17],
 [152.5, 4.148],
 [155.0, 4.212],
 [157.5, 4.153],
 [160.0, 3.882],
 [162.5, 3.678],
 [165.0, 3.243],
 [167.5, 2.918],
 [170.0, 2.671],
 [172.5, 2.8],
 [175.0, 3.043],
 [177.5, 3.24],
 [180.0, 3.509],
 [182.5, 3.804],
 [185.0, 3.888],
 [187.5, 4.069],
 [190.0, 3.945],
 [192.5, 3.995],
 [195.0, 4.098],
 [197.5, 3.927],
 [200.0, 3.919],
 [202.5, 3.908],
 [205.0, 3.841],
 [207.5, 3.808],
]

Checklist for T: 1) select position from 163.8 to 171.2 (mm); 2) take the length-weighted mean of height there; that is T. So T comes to 2.94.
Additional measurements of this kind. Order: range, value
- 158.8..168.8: 3.42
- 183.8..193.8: 3.98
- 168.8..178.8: 2.94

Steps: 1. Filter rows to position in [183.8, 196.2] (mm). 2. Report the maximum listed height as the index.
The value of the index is 4.098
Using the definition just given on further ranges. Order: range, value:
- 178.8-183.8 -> 3.804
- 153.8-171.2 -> 4.212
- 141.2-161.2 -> 4.213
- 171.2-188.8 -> 4.069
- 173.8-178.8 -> 3.24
